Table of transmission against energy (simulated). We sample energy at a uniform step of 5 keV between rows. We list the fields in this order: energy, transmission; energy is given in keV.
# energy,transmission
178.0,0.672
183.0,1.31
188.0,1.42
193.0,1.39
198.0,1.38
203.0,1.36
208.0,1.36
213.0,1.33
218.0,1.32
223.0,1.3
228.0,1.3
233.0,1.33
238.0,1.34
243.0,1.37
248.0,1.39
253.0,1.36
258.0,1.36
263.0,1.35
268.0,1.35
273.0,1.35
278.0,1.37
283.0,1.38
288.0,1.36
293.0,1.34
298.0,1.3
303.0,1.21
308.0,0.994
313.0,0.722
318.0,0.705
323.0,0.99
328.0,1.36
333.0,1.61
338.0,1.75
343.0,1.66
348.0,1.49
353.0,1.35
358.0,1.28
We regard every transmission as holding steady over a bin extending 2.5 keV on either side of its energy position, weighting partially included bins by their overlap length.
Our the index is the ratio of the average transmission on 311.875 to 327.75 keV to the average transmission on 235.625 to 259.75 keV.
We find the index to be 0.7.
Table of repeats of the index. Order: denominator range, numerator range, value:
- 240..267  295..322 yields 0.73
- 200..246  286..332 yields 0.84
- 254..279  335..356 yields 1.15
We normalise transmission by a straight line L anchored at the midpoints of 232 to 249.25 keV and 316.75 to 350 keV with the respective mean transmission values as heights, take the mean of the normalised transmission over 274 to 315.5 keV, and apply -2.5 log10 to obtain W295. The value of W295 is 0.14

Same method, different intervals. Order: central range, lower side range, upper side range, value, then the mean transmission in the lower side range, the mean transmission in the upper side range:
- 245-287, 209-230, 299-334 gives -0.14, 1.32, 1.07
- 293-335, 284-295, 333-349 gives 0.31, 1.35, 1.64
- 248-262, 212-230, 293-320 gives -0.14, 1.31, 1.02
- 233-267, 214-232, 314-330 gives -0.12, 1.31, 0.98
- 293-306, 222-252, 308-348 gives 0.02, 1.34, 1.25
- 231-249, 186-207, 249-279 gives 0.01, 1.38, 1.36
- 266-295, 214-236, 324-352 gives 0.05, 1.31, 1.53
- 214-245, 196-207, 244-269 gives 0.03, 1.37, 1.36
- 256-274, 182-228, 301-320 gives -0.23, 1.35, 0.905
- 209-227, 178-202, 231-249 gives 0.01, 1.3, 1.36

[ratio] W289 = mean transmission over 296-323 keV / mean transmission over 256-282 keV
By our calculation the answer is 0.72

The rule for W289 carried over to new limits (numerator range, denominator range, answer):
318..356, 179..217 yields 1.05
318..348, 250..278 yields 1.04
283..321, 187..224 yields 0.82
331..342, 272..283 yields 1.23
